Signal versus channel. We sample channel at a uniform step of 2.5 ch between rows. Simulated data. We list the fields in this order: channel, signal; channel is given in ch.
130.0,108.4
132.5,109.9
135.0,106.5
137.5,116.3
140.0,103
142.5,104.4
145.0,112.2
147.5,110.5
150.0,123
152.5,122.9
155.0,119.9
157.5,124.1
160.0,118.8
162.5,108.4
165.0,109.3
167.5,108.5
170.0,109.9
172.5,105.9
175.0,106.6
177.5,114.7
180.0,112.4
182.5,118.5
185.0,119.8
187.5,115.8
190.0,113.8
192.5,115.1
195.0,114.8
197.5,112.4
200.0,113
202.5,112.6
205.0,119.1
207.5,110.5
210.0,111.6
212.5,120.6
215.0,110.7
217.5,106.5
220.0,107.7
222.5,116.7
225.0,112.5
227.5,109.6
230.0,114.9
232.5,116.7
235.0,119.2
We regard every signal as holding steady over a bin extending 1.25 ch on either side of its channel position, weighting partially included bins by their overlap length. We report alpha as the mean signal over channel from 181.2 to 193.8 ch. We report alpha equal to 117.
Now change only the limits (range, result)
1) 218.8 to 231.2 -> 112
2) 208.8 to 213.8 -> 116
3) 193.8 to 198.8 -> 114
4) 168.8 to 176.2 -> 107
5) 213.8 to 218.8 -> 109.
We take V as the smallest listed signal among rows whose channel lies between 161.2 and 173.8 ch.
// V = 105.9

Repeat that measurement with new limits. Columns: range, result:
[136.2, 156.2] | 103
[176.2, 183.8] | 112.4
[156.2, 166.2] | 108.4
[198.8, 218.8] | 106.5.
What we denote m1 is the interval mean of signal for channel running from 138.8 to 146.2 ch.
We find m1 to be 107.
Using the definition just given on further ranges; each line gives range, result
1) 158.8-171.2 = 111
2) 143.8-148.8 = 111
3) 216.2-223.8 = 110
